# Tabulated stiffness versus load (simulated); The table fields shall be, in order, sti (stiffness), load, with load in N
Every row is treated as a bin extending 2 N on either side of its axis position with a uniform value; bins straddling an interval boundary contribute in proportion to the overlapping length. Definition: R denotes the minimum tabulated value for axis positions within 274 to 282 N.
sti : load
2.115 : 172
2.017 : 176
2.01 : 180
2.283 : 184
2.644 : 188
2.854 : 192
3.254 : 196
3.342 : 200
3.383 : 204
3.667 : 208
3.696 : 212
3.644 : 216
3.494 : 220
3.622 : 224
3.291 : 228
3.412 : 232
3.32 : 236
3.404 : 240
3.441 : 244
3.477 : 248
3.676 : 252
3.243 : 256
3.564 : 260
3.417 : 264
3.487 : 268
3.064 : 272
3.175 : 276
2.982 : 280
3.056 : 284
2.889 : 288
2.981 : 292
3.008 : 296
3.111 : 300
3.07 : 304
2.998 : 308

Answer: 2.982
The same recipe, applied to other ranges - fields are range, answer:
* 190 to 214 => 2.854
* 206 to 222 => 3.494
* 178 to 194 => 2.01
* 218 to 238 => 3.291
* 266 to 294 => 2.889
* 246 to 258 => 3.243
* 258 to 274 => 3.064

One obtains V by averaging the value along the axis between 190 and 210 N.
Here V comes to 3.3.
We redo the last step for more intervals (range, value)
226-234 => 3.35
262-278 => 3.29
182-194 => 2.59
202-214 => 3.58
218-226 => 3.56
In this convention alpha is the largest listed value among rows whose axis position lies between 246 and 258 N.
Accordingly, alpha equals 3.676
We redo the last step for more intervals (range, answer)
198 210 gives 3.667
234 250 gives 3.477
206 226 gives 3.696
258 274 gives 3.564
